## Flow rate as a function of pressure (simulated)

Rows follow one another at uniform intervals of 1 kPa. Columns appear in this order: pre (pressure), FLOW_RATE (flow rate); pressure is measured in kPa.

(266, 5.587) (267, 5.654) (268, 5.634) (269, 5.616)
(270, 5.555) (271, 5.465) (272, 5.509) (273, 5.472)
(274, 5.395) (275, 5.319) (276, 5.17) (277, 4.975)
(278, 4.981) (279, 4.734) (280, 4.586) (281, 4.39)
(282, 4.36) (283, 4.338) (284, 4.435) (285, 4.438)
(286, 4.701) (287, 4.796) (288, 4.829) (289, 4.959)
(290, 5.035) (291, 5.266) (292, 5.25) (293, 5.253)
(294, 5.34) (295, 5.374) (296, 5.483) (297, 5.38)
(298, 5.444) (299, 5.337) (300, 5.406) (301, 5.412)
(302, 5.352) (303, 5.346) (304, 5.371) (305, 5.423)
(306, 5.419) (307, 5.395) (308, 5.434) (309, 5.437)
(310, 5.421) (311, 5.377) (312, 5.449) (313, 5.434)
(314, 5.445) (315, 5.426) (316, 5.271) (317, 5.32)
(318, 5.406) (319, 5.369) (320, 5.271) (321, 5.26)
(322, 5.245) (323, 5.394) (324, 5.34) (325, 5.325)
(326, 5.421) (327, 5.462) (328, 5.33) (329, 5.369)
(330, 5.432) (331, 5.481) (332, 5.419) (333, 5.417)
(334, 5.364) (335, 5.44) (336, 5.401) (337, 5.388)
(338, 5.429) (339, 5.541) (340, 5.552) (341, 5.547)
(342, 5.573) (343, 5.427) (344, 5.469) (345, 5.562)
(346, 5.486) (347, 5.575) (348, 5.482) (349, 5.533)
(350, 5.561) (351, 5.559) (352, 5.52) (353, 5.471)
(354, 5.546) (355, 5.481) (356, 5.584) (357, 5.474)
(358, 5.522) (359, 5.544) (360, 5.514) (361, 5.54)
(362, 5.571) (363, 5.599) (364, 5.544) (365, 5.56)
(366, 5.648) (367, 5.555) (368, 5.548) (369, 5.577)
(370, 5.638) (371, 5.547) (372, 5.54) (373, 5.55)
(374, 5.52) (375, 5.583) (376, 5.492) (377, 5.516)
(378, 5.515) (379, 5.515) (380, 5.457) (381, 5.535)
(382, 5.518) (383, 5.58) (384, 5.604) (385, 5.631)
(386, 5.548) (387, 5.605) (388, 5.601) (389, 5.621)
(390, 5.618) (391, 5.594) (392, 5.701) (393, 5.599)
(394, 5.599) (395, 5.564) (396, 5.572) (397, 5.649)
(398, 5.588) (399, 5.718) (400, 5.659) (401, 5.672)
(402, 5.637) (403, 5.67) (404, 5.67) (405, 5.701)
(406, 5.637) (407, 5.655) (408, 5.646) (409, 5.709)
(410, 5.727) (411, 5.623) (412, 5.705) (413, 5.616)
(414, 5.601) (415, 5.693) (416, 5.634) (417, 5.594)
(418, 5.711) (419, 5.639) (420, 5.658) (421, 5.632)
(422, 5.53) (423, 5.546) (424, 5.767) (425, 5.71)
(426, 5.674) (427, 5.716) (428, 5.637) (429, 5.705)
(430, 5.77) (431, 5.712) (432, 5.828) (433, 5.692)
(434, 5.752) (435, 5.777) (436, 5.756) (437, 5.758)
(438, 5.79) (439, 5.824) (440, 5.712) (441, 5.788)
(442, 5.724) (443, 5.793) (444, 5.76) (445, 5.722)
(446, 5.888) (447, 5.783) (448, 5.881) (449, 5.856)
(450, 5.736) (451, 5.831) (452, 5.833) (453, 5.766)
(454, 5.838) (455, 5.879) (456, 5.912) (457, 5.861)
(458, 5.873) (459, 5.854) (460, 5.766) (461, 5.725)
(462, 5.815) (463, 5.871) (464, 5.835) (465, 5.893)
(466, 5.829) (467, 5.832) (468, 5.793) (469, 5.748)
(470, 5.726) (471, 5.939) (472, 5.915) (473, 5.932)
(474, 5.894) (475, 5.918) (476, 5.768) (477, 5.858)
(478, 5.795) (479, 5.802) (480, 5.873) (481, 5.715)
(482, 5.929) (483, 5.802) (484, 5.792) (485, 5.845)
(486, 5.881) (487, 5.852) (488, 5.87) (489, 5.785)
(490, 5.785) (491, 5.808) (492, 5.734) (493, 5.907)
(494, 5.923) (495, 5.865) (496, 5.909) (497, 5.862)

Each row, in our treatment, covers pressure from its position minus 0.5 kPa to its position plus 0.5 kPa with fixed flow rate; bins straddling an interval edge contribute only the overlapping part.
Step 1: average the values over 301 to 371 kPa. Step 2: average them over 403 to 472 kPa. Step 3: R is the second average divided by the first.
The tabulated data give 1.1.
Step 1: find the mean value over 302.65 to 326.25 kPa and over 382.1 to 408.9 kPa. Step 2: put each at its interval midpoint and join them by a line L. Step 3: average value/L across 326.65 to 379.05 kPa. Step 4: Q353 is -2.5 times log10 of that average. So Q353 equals -0.003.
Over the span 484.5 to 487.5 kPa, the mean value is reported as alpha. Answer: 5.86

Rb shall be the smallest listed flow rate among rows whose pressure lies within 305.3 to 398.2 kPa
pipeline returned 5.245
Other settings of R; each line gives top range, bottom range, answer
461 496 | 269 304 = 1.14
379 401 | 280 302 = 1.12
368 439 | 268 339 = 1.07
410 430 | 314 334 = 1.05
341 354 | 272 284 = 1.13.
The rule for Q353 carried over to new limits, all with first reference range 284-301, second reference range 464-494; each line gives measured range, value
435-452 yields -0.02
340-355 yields -0.04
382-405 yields -0.02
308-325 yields -0.03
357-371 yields -0.03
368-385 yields -0.02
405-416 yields -0.02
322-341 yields -0.03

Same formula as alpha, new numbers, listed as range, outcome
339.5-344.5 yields 5.51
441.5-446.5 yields 5.78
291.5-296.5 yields 5.34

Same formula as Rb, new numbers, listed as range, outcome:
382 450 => 5.518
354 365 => 5.474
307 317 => 5.271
